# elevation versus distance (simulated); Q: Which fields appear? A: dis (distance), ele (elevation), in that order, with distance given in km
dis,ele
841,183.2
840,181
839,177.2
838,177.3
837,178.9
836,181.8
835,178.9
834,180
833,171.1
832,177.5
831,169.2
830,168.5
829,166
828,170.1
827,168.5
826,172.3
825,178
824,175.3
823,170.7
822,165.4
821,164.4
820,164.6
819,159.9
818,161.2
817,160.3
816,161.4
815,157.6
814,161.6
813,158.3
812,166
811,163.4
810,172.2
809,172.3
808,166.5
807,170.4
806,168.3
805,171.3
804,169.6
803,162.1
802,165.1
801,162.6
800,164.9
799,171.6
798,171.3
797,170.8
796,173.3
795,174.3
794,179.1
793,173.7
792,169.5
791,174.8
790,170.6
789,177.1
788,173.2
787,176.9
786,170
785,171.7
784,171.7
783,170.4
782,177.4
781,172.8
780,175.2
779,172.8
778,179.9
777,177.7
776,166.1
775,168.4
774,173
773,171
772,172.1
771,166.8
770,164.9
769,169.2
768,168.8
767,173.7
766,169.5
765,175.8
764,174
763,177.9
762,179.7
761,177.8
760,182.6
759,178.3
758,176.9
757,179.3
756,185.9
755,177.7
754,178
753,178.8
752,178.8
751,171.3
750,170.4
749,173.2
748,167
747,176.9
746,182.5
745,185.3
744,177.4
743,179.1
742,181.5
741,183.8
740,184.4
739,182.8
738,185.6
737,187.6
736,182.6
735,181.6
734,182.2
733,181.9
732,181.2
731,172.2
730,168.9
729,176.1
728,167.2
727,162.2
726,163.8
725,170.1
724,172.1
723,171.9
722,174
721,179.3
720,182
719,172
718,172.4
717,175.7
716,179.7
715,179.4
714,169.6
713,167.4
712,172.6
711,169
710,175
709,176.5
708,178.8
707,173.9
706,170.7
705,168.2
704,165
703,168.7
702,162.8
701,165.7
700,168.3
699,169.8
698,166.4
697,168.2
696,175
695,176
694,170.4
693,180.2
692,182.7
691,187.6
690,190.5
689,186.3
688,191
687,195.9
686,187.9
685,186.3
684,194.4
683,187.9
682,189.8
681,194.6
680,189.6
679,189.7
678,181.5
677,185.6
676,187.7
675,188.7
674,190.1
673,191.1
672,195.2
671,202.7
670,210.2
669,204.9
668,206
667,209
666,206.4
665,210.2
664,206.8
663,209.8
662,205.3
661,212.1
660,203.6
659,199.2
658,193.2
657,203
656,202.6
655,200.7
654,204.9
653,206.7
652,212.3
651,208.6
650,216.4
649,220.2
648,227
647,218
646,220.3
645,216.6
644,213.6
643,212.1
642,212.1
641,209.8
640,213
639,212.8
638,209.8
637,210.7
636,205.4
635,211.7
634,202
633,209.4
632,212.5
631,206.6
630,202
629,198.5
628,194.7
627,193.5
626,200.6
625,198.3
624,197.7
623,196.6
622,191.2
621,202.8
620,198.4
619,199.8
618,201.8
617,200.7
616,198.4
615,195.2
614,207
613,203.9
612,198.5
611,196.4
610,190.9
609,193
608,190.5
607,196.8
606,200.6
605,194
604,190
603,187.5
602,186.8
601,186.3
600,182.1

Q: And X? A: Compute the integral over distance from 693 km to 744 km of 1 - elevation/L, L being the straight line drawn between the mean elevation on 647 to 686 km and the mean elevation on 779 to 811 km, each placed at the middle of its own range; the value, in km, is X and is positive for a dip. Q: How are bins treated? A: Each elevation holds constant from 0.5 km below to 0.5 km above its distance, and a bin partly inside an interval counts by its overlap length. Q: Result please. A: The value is 3.9 km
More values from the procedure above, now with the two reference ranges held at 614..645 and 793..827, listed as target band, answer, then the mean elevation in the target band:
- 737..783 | 0.4 km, 176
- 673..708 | 2.0 km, 181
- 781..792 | -0.1 km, 173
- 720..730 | 0.7 km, 171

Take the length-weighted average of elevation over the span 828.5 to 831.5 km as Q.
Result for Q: 168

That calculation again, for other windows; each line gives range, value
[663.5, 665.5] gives 208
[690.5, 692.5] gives 185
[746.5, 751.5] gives 172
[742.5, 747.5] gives 180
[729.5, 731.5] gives 171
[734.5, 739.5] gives 184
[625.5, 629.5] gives 197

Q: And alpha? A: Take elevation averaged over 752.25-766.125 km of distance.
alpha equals 178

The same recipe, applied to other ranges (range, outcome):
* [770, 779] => 172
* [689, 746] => 175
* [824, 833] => 171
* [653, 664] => 204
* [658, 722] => 185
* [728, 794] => 176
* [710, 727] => 173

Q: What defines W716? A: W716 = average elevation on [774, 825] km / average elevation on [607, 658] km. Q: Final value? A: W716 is 0.8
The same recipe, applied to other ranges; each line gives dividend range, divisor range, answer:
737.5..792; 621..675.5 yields 0.85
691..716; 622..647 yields 0.83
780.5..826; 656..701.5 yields 0.88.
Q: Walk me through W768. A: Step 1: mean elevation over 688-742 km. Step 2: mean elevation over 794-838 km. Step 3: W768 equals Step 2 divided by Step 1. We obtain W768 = 0.96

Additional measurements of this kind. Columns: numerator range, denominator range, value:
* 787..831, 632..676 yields 0.81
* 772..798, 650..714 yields 0.92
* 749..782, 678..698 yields 0.94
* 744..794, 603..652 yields 0.86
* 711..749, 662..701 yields 0.93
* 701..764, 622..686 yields 0.87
